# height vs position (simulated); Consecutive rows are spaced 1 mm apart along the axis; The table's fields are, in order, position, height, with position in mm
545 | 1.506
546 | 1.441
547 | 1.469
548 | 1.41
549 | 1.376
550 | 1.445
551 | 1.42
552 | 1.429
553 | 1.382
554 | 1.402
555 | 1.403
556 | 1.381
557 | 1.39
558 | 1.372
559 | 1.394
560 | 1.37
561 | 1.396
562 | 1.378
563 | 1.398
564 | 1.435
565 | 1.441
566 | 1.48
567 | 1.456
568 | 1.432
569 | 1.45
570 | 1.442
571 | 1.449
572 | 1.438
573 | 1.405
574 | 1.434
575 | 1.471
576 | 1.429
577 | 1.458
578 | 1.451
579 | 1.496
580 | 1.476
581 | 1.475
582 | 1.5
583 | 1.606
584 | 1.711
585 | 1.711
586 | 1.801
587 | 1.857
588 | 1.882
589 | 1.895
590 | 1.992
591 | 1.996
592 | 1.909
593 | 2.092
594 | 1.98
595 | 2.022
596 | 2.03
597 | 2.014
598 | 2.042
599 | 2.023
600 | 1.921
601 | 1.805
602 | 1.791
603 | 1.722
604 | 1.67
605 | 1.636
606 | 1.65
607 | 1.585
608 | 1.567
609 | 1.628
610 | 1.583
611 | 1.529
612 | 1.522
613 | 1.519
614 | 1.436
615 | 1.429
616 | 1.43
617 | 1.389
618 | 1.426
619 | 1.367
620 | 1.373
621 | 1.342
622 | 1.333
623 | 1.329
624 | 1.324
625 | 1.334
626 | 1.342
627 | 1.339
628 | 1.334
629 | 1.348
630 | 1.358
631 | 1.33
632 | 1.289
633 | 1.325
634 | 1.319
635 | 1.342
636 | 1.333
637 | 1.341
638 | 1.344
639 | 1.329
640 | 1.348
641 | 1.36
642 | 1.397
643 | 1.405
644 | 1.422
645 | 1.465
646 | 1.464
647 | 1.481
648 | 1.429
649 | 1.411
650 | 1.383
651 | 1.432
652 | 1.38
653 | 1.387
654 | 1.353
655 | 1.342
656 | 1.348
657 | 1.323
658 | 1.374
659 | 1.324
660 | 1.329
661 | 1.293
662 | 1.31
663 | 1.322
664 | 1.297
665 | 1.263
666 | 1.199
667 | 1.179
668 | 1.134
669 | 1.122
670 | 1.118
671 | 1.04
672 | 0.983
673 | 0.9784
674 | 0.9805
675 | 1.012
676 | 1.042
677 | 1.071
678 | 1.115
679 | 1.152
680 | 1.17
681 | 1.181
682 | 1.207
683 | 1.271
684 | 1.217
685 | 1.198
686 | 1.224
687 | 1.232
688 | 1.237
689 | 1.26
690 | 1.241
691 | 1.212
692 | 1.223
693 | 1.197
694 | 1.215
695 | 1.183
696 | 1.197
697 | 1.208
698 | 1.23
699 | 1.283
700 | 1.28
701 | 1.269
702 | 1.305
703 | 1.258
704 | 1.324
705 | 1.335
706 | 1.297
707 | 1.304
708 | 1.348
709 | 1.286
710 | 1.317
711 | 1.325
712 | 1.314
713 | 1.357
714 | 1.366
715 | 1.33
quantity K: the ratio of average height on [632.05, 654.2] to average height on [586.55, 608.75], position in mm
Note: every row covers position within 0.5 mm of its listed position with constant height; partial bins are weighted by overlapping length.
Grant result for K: 0.74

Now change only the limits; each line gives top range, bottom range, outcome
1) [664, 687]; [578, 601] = 0.62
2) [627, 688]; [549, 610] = 0.79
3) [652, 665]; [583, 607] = 0.71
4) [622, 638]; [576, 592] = 0.79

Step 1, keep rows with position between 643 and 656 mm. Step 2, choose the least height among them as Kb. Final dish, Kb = 1.342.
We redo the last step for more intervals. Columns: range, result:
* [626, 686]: 0.9784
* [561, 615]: 1.378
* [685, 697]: 1.183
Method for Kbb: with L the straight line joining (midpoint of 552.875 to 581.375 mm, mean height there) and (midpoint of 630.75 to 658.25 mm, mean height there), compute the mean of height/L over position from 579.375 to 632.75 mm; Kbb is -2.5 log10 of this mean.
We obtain -0.16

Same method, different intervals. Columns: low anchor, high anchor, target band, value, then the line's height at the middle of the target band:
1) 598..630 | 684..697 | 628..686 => 0.06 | 1.35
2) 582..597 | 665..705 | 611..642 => 0.18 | 1.61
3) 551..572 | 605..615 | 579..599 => -0.22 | 1.49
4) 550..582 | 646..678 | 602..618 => -0.16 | 1.35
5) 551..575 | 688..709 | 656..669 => 0.02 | 1.3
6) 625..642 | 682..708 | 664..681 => 0.16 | 1.28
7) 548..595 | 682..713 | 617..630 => 0.06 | 1.43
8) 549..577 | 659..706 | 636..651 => -0.10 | 1.27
